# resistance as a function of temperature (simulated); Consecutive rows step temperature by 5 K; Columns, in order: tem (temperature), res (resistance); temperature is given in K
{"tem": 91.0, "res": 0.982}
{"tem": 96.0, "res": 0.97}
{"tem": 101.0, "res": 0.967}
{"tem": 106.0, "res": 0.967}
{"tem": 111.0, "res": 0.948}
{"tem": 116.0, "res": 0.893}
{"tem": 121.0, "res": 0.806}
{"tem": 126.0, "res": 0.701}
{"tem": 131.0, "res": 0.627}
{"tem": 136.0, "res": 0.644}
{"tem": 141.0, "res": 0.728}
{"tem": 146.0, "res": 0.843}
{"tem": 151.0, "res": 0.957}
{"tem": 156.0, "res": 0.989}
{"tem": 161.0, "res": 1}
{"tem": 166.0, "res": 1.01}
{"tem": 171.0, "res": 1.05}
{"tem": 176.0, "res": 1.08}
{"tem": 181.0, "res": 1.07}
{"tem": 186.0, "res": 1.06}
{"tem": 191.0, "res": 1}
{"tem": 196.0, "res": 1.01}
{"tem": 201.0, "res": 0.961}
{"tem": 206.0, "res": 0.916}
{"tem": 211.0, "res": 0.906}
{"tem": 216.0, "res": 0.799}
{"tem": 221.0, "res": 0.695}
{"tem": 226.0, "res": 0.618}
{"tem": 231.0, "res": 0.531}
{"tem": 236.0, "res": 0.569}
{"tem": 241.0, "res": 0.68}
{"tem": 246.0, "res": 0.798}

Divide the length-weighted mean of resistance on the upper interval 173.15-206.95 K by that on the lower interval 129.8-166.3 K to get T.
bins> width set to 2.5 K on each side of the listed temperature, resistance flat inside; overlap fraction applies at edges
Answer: 1.20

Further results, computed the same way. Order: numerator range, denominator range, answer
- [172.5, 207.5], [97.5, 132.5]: 1.19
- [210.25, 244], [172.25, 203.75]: 0.66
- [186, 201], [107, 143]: 1.30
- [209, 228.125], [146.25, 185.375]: 0.74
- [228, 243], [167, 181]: 0.56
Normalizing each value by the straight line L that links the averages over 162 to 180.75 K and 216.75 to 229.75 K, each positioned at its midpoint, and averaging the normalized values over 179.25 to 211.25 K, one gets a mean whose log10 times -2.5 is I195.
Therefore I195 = -0.15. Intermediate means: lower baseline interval 1.05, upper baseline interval 0.664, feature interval 0.993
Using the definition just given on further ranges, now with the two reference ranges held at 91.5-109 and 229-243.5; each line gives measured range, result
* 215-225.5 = -0.120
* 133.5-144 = 0.237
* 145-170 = -0.198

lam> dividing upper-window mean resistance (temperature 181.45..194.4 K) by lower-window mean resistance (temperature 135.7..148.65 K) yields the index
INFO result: 1.37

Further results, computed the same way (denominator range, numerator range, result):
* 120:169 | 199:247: 0.89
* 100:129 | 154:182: 1.18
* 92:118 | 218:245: 0.66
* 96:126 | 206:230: 0.84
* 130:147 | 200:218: 1.26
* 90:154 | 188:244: 0.94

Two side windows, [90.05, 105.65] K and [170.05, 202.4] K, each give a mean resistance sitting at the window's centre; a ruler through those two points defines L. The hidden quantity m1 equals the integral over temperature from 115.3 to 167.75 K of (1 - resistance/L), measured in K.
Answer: 9.0 K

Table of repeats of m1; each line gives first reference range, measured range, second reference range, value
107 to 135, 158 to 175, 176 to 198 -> -1.04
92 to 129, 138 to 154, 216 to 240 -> -0.58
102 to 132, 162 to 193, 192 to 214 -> -4.31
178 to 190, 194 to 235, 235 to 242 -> 1.51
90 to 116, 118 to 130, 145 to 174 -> 2.78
